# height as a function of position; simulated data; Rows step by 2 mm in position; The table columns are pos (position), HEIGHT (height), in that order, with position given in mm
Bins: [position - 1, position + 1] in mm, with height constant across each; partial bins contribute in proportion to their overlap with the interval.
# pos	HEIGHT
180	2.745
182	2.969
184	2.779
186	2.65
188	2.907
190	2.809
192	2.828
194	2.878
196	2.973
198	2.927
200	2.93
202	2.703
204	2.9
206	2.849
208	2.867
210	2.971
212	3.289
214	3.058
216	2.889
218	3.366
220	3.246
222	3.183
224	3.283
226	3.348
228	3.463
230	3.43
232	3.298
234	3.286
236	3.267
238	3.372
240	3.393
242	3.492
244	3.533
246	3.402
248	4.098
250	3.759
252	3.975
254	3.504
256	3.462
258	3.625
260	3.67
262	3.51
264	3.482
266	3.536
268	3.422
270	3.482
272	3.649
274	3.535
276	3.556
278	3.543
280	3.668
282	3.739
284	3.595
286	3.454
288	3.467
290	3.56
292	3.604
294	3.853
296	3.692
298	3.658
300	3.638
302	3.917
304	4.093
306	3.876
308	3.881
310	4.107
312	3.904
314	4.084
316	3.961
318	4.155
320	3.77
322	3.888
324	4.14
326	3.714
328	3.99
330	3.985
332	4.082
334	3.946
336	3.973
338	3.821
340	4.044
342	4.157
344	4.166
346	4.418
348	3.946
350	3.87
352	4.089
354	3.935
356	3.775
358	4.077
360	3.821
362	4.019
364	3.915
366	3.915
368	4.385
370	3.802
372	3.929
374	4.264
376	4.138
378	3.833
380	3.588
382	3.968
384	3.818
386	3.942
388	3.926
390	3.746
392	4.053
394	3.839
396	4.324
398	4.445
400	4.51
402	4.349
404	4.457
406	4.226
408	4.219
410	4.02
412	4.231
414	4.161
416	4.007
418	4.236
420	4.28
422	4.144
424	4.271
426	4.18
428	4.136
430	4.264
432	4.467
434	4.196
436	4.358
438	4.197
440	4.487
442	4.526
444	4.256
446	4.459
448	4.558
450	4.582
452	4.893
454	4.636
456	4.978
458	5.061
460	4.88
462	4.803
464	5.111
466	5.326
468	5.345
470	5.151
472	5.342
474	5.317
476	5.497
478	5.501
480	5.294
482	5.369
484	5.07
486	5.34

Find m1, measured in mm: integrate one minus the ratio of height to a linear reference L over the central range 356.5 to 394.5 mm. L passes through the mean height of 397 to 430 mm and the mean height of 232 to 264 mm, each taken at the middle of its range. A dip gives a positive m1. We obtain 1.27 mm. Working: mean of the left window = 3.55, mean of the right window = 4.24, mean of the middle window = 3.95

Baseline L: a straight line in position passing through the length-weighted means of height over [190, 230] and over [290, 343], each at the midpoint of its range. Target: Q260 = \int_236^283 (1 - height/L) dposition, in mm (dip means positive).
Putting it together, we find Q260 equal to -1.7 mm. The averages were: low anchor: 3.05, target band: 3.58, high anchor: 3.91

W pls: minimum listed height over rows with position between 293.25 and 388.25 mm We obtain 3.588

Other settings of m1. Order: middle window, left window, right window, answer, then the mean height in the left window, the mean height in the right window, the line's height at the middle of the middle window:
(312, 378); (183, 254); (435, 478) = 1.16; 3.19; 4.86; 4.08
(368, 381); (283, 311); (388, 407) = 0.43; 3.74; 4.2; 4.1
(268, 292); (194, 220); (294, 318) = 0.63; 2.98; 3.9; 3.66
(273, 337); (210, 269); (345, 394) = -1.98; 3.43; 3.96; 3.7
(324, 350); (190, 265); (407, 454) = -1.22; 3.28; 4.32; 3.84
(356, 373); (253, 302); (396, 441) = 0.15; 3.59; 4.27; 4.01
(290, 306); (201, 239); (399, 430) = -0.81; 3.16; 4.23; 3.59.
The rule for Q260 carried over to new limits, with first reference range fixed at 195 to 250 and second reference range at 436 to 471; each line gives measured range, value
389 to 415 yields 1.3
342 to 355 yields 0.0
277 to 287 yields 0.1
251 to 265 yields -0.6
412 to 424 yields 0.9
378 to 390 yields 1.3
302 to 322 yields -0.8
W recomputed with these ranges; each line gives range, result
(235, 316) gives 3.267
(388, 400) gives 3.746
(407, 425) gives 4.007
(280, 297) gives 3.454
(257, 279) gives 3.422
